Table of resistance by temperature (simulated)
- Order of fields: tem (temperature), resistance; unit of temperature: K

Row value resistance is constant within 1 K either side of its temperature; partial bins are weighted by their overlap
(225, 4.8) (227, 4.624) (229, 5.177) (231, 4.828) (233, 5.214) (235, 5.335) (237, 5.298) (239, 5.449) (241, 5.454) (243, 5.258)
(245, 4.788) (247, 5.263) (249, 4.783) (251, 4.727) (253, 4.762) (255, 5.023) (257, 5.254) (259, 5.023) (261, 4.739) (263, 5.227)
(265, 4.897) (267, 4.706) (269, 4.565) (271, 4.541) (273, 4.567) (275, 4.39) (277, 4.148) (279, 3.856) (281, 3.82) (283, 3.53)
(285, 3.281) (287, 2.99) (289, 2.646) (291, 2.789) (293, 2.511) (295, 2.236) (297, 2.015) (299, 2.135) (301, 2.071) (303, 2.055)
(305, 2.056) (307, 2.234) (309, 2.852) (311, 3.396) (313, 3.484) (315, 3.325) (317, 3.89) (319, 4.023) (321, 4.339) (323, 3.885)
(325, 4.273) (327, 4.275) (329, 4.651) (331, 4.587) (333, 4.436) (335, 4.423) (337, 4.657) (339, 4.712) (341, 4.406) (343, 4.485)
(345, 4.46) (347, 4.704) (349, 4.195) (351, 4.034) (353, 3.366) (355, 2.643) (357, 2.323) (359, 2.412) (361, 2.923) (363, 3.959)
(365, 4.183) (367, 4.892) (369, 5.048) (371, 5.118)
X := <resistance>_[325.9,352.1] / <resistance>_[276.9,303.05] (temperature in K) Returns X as 1.6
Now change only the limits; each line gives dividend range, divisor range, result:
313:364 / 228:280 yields 0.81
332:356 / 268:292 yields 1.12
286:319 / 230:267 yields 0.53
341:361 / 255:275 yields 0.75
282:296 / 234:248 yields 0.54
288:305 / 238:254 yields 0.45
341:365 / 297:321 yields 1.26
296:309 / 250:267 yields 0.44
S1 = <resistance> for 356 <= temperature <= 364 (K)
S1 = 2.9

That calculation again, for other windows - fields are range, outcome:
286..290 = 2.82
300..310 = 2.25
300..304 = 2.06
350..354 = 3.7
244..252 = 4.89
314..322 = 3.89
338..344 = 4.53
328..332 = 4.62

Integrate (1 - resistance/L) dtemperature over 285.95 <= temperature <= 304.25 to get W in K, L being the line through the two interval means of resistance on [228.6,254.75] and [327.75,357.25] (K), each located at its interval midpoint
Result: 8.9 K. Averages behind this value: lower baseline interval 5.1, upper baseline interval 4.19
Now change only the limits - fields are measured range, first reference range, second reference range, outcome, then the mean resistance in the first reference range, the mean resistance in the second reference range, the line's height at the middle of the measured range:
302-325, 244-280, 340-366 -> 4.8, 4.74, 3.7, 4.15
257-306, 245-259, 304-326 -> 8.6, 4.96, 3.43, 4.24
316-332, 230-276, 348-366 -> -1.6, 4.96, 3.34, 3.85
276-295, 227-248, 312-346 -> 5.9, 5.18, 4.25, 4.69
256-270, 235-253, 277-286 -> -1.7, 5.12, 3.68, 4.39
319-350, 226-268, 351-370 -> -4.2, 5.04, 3.55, 3.89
